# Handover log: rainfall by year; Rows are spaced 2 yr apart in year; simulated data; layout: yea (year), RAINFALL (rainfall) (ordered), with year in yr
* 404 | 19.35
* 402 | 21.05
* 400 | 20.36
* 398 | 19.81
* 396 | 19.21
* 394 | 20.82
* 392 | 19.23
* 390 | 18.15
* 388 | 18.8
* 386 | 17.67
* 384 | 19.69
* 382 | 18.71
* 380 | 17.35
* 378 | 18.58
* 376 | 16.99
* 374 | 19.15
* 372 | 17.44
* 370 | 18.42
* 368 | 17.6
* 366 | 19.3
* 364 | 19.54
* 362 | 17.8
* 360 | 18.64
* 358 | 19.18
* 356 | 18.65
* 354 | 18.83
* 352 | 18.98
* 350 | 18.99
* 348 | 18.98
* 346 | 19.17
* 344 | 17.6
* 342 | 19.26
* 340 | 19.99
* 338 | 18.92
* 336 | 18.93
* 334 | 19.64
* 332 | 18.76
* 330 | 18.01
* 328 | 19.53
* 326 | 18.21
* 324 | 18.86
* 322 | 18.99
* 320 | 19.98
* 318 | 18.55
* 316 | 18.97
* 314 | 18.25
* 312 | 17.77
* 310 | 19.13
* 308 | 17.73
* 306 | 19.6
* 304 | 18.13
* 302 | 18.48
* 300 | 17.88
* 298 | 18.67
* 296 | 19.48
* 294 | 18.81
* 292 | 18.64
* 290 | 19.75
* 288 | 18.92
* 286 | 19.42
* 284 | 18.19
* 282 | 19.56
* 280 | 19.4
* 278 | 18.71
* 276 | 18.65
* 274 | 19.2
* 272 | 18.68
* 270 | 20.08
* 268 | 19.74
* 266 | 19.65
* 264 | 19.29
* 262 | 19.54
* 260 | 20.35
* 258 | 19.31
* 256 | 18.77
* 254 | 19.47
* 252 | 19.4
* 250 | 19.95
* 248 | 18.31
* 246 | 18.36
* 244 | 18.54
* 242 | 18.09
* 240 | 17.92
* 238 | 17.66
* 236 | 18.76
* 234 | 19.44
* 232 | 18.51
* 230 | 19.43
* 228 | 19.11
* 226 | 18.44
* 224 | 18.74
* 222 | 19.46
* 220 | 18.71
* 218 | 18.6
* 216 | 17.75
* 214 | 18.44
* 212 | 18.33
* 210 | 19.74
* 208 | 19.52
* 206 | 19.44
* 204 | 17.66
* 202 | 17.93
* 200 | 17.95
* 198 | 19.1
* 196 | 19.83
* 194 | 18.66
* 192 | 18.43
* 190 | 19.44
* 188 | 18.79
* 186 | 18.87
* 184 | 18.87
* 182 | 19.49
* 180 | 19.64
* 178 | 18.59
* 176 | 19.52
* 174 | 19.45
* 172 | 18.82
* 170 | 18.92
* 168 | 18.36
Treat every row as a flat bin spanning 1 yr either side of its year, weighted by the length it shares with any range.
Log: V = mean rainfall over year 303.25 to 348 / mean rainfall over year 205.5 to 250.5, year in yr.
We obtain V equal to 1.01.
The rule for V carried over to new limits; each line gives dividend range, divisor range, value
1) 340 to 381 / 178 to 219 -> 0.99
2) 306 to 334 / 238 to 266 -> 0.99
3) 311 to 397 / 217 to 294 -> 0.99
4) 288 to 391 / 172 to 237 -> 0.99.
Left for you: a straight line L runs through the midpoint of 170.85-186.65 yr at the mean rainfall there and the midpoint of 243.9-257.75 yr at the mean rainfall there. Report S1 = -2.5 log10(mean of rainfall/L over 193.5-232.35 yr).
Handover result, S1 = 0.02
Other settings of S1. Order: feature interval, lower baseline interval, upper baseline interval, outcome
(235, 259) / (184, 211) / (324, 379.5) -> 0.01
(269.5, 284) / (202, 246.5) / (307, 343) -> -0.02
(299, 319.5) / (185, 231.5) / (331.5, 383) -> 0.01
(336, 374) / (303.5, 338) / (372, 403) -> 0.01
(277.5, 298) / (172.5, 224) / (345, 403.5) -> -0.01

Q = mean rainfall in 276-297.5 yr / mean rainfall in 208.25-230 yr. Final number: 1.01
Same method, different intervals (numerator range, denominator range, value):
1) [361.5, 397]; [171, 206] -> 0.98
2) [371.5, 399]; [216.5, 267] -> 0.99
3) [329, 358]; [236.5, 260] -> 1.01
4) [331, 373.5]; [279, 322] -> 1.00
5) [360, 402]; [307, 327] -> 1.01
